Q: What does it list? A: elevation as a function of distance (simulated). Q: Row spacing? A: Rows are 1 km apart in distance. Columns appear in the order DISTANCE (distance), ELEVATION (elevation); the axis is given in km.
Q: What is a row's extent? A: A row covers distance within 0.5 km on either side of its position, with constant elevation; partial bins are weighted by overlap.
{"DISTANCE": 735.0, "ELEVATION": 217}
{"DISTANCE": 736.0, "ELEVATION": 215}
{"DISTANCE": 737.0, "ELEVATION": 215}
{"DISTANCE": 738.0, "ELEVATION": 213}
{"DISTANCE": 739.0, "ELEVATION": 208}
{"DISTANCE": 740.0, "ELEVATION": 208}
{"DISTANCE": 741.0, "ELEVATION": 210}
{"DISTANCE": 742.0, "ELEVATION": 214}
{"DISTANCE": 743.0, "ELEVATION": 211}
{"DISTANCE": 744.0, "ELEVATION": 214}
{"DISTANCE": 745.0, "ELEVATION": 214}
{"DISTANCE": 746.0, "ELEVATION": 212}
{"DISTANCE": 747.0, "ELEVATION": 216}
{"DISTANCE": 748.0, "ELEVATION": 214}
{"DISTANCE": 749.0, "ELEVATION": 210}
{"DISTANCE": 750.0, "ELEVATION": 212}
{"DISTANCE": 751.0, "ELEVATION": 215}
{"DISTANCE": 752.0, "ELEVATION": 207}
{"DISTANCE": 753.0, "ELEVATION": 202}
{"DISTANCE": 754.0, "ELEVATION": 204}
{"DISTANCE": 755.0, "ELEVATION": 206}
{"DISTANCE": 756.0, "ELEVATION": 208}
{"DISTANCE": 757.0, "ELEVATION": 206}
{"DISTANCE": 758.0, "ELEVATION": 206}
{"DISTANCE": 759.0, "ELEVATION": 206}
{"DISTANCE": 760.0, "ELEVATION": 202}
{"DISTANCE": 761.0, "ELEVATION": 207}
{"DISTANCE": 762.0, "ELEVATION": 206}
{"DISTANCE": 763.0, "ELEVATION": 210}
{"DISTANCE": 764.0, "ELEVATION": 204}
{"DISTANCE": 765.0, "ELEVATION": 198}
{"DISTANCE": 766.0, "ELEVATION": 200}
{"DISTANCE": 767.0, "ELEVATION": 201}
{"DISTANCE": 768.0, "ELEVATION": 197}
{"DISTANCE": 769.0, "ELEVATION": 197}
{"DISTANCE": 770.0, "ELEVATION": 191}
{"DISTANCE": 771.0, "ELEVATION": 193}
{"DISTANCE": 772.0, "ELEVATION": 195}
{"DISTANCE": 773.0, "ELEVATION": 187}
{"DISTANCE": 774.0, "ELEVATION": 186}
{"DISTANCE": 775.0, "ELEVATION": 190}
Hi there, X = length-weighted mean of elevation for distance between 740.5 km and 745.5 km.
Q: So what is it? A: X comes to 213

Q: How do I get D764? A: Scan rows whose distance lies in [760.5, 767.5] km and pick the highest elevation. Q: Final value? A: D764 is 210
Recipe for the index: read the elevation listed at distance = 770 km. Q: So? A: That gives 191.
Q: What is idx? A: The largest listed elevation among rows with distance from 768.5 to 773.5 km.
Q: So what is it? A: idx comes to 197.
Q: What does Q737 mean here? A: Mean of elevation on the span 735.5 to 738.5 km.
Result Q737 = 214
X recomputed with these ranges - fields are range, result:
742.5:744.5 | 212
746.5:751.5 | 213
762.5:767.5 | 203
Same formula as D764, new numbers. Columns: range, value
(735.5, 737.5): 215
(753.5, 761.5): 208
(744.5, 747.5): 216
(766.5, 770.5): 201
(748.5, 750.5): 212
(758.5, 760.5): 206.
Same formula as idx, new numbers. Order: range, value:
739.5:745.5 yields 214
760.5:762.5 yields 207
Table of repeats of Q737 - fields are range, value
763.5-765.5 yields 201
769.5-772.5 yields 193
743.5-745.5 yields 214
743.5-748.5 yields 214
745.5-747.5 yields 214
